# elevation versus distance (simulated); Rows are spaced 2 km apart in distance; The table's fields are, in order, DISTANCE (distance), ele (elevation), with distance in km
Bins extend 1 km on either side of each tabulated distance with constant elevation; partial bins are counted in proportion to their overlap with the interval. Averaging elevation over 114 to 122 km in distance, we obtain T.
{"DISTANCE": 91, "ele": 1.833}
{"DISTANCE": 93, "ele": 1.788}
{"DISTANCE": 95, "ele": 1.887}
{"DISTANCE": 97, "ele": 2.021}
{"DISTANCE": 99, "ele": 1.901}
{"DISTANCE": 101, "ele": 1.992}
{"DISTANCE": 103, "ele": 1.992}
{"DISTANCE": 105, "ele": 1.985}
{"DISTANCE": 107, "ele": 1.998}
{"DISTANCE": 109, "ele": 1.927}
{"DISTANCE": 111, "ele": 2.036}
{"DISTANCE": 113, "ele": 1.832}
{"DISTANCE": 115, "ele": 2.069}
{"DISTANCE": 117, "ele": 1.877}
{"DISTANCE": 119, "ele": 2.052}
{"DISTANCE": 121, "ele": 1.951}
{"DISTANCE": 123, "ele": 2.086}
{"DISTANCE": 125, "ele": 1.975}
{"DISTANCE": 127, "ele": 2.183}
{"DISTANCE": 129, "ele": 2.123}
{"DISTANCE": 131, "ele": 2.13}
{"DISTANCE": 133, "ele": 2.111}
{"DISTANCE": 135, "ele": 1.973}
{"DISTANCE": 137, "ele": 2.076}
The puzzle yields 1.99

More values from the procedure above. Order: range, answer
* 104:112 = 1.99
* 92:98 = 1.9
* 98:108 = 1.97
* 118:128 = 2.05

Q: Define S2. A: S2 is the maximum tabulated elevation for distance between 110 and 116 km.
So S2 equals 2.069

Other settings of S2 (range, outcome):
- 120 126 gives 2.086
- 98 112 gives 2.036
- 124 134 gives 2.183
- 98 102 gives 1.992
